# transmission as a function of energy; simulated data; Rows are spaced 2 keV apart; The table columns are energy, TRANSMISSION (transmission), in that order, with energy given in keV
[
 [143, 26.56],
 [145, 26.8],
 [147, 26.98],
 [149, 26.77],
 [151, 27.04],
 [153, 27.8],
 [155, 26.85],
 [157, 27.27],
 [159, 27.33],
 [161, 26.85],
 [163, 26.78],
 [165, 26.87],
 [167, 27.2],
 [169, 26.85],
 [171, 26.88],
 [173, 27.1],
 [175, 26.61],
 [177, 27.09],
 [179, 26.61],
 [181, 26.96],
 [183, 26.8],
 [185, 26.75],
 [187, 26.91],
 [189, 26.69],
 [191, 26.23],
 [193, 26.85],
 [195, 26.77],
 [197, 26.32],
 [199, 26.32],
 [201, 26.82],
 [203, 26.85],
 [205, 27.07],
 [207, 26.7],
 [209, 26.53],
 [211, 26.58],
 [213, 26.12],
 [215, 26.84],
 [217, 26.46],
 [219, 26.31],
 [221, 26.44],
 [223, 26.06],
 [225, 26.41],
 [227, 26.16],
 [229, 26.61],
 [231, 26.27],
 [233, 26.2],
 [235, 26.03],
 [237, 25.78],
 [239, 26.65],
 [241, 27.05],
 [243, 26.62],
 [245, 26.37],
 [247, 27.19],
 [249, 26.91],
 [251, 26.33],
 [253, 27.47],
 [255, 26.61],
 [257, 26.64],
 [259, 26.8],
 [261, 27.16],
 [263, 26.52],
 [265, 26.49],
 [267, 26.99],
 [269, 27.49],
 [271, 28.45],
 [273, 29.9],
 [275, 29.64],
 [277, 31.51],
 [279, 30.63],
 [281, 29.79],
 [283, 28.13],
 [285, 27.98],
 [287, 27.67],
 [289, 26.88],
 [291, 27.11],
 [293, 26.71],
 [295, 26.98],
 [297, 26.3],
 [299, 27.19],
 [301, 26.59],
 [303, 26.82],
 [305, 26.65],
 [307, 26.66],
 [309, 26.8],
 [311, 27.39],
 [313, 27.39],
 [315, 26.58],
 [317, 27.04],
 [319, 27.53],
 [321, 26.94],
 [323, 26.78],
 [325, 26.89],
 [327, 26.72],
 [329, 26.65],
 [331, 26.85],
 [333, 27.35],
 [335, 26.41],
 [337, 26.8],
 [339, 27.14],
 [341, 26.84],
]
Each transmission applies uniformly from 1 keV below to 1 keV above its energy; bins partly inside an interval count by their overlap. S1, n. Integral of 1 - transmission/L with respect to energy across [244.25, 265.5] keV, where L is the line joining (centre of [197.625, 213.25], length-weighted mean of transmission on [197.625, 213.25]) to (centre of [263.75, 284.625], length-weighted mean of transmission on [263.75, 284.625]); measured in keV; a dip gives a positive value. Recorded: 1.1 keV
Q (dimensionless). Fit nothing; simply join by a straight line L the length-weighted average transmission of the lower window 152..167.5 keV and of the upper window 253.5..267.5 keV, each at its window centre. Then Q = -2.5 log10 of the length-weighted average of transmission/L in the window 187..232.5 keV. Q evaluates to 0.02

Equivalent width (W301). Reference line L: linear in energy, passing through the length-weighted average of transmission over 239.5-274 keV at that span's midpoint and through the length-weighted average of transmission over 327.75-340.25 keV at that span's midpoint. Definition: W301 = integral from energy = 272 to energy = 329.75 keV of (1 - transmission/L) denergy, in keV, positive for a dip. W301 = -1.3 keV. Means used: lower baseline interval 27.1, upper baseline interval 26.9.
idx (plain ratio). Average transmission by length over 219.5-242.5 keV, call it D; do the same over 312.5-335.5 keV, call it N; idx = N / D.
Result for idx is 1.0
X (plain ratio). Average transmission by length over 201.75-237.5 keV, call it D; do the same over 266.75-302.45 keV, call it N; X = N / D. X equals 1.06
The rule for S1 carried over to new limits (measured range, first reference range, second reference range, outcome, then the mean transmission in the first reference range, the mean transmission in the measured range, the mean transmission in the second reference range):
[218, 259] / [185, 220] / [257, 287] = 1.5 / 26.6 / 26.5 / 28.3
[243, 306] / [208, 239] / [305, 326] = -2.0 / 26.3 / 27.5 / 27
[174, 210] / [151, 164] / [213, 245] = 0.1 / 27.1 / 26.7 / 26.4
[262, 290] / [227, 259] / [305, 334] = -1.8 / 26.6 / 28.4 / 27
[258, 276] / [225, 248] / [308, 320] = -0.7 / 26.4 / 27.7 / 27.1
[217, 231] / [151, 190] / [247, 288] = 0.6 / 27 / 26.3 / 27.9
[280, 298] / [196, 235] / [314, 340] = -0.5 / 26.5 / 27.5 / 26.9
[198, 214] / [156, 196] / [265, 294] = 0.4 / 26.9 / 26.6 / 28.4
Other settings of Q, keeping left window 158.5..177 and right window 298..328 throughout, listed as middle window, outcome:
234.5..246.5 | 0.02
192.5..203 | 0.01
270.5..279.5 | -0.12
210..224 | 0.02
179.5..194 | 0.01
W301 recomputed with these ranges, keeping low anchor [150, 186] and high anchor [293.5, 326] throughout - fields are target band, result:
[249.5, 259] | 0.06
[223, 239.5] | 0.43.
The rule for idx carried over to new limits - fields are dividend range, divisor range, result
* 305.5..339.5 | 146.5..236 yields 1.01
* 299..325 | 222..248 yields 1.02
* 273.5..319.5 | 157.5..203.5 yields 1.03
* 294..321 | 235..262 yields 1.01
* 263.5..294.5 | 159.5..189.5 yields 1.05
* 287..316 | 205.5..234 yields 1.02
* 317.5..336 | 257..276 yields 0.97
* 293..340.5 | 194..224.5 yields 1.01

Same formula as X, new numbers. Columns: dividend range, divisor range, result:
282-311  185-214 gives 1.02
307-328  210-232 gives 1.02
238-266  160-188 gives 1.00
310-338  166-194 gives 1.00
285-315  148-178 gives 1.00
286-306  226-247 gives 1.02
